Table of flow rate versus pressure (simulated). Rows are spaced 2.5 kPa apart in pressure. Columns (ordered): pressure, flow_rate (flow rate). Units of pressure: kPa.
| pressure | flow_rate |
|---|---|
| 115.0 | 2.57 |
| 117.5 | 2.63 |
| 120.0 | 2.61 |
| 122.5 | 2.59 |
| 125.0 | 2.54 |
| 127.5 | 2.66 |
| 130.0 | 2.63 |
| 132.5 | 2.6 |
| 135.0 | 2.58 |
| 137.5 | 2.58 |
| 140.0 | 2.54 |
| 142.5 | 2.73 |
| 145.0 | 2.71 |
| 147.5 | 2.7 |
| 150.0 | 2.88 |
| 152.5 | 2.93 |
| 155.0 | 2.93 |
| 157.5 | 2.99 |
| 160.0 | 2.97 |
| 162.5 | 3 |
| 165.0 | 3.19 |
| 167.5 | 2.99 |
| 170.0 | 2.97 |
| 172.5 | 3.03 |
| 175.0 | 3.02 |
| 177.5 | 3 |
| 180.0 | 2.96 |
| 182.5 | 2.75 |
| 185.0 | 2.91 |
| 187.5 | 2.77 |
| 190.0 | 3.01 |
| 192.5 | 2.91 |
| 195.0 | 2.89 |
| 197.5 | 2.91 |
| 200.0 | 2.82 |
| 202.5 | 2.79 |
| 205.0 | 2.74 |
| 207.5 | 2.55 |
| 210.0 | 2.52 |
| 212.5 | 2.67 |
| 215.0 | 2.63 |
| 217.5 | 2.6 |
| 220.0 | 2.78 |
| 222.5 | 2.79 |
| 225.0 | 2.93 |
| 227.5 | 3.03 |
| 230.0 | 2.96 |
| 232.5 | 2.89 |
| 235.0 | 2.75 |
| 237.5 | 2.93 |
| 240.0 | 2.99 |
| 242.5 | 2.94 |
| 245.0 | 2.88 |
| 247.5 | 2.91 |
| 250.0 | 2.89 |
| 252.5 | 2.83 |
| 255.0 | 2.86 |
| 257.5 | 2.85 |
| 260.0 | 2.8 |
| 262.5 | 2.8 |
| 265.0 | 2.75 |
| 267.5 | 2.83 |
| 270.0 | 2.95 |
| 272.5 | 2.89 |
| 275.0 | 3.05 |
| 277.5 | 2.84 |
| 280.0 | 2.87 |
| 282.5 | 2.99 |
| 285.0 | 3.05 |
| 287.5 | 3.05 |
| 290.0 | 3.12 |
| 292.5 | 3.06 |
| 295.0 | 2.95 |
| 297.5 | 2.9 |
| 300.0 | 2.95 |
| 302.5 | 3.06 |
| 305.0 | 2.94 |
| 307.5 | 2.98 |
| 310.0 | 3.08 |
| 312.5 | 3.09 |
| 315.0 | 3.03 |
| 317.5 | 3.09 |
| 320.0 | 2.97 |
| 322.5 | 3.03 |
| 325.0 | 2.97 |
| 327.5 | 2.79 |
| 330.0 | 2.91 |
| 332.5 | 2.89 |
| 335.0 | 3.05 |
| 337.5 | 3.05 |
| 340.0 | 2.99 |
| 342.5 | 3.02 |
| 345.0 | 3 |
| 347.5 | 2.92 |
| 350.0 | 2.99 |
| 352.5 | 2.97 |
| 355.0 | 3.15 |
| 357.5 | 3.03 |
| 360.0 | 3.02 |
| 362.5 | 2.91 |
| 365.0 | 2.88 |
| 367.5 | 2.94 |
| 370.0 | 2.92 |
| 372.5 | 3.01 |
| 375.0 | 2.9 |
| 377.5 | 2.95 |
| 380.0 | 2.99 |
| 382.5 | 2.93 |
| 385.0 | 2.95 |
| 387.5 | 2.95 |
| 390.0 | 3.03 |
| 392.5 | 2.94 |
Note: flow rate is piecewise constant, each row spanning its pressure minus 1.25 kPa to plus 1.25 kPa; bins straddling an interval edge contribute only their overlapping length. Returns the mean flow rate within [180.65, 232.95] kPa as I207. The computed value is 2.8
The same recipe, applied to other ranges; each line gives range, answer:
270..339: 2.99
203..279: 2.83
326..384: 2.97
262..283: 2.88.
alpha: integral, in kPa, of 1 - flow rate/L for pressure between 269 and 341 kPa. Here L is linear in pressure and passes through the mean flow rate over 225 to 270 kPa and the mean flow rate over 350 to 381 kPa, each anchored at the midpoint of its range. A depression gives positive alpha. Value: -1.5 kPa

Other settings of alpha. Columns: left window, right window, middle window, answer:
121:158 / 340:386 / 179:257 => -1.0 kPa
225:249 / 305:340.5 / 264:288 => 0.2 kPa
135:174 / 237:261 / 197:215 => 1.1 kPa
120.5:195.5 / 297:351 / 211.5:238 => 0.7 kPa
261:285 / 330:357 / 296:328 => -0.5 kPa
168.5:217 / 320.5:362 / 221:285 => 0.1 kPa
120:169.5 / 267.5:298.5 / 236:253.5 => 0.0 kPa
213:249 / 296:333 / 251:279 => 0.4 kPa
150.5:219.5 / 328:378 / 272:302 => -0.5 kPa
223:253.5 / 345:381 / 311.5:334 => -0.2 kPa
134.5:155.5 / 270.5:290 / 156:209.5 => -2.1 kPa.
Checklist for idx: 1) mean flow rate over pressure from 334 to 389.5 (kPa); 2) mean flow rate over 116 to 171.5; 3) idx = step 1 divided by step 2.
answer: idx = 1.1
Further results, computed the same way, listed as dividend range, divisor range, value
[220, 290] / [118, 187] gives 1.03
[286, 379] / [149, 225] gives 1.04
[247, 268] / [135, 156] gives 1.03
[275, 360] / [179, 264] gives 1.06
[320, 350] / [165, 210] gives 1.03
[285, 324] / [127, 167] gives 1.08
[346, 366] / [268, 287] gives 1.01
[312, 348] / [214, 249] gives 1.04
